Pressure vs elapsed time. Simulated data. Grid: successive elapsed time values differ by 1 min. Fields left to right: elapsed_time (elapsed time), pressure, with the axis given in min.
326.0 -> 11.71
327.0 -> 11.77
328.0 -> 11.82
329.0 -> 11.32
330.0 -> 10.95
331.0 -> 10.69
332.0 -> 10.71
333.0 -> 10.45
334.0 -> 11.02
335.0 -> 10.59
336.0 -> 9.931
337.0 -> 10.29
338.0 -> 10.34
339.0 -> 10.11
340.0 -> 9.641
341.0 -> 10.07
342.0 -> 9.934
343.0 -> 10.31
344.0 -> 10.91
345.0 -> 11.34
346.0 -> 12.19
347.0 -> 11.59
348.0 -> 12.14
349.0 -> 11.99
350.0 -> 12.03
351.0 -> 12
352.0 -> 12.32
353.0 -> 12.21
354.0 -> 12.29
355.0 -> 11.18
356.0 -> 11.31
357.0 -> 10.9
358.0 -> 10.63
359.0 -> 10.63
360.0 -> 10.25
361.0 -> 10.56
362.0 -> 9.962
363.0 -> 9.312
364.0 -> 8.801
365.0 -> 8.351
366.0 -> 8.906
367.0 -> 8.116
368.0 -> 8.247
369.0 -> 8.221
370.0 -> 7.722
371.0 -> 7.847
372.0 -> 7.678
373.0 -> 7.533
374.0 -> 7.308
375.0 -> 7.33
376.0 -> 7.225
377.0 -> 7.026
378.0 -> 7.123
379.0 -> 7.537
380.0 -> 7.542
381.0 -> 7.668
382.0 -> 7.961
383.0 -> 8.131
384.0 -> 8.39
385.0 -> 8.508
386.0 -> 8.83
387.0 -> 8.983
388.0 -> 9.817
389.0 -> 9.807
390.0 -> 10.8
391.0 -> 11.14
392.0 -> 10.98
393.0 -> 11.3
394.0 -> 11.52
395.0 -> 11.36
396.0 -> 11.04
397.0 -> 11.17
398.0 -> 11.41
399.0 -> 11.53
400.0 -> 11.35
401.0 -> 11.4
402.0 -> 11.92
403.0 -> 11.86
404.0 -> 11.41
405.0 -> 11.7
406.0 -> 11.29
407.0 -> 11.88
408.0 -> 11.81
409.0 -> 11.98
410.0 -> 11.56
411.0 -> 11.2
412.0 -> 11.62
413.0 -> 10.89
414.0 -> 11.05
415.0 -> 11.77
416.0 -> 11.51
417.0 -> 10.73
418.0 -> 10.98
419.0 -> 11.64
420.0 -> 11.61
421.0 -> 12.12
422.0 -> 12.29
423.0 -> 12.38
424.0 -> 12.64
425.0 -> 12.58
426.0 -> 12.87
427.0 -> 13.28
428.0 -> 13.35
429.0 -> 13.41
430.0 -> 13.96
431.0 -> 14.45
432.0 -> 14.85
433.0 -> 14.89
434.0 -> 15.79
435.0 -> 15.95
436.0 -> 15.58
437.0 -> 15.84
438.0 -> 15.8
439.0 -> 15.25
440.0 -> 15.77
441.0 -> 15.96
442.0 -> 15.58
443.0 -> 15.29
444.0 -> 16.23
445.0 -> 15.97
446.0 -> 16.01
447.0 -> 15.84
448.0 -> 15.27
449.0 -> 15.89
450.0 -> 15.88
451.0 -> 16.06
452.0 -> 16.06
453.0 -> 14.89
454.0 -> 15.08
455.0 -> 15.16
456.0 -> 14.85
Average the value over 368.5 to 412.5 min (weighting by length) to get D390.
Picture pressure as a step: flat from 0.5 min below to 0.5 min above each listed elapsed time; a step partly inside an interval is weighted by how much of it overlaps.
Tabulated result 9.8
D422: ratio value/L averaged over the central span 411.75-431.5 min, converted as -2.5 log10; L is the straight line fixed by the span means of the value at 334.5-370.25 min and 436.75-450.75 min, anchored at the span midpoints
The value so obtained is 0.18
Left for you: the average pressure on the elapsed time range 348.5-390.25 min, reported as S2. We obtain 9.25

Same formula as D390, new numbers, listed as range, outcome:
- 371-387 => 7.76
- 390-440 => 12.5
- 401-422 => 11.5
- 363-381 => 7.83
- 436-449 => 15.7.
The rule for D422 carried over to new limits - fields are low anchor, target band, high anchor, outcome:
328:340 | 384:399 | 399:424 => 0.09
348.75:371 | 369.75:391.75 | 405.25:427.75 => 0.29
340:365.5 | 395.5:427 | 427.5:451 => 0.19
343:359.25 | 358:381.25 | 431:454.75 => 0.42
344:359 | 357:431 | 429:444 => 0.29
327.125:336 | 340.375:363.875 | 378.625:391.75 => -0.10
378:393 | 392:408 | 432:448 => -0.07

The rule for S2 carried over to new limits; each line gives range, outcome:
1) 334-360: 11.1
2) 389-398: 11.1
